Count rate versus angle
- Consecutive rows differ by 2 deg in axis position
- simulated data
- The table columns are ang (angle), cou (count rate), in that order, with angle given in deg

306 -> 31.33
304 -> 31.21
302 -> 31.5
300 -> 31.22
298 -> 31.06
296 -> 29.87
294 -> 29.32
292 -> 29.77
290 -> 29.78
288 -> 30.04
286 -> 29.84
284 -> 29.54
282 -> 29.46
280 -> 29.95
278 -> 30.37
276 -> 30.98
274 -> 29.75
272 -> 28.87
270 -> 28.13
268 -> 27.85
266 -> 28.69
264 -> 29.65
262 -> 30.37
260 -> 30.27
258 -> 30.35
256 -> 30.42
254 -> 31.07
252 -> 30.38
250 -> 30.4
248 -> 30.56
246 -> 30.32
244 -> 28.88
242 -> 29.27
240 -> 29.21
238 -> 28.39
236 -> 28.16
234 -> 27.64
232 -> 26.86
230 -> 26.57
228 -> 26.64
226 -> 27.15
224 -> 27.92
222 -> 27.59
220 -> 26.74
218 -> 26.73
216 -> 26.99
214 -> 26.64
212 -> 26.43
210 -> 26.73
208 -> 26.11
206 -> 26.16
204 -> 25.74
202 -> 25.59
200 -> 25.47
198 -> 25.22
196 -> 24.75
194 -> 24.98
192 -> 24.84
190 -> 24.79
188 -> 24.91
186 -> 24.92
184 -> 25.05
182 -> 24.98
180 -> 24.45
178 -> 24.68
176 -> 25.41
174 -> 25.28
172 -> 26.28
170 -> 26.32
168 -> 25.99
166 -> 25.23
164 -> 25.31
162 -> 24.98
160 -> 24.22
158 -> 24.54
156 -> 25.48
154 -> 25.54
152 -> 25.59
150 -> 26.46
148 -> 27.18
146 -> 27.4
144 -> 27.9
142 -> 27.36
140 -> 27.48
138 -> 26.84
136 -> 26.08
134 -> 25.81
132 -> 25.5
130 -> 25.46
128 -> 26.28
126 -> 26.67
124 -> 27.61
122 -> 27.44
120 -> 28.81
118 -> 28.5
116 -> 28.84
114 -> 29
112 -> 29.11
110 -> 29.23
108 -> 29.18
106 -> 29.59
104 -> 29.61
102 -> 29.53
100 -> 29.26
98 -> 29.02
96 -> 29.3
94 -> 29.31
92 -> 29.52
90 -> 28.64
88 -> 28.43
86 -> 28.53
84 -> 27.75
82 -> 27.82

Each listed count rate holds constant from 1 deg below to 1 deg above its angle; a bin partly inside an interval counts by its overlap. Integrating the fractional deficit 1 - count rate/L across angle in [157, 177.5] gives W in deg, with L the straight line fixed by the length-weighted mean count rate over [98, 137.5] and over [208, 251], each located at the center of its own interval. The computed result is 1.90 deg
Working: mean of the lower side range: 28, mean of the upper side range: 27.9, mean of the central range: 25.3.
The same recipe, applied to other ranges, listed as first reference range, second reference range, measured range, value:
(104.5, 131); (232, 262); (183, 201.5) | 2.54 deg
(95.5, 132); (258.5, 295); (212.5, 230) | 1.31 deg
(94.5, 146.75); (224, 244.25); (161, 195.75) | 3.38 deg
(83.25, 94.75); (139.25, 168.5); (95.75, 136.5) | -0.72 deg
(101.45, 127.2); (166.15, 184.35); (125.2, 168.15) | 1.38 deg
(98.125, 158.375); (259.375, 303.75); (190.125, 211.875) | 2.32 deg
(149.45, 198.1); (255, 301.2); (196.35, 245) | 0.49 deg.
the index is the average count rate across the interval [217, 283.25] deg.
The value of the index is 29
